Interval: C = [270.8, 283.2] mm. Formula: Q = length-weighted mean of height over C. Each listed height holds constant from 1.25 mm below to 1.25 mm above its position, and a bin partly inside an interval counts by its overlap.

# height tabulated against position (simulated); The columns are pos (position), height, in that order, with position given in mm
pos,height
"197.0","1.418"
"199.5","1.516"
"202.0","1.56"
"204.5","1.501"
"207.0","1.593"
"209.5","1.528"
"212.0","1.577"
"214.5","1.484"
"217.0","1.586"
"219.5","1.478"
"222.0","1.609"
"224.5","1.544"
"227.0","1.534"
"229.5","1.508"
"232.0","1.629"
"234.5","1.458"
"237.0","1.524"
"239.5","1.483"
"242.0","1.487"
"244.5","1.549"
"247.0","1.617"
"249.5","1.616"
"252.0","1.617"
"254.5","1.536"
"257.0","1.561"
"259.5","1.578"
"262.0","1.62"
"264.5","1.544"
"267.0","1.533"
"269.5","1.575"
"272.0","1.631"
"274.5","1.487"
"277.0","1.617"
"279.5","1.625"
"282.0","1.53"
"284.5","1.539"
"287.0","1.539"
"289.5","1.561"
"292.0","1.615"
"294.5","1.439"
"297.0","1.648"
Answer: 1.58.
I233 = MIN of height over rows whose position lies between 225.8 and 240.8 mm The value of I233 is 1.458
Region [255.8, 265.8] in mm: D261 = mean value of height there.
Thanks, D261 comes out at 1.58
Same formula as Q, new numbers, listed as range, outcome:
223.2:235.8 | 1.53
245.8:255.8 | 1.6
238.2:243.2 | 1.49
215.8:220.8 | 1.53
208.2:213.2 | 1.55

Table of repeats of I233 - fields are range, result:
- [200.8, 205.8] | 1.501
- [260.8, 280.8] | 1.487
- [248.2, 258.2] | 1.536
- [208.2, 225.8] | 1.478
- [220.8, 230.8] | 1.508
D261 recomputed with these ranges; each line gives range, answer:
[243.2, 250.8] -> 1.59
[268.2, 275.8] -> 1.56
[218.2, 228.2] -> 1.54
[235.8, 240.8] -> 1.5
